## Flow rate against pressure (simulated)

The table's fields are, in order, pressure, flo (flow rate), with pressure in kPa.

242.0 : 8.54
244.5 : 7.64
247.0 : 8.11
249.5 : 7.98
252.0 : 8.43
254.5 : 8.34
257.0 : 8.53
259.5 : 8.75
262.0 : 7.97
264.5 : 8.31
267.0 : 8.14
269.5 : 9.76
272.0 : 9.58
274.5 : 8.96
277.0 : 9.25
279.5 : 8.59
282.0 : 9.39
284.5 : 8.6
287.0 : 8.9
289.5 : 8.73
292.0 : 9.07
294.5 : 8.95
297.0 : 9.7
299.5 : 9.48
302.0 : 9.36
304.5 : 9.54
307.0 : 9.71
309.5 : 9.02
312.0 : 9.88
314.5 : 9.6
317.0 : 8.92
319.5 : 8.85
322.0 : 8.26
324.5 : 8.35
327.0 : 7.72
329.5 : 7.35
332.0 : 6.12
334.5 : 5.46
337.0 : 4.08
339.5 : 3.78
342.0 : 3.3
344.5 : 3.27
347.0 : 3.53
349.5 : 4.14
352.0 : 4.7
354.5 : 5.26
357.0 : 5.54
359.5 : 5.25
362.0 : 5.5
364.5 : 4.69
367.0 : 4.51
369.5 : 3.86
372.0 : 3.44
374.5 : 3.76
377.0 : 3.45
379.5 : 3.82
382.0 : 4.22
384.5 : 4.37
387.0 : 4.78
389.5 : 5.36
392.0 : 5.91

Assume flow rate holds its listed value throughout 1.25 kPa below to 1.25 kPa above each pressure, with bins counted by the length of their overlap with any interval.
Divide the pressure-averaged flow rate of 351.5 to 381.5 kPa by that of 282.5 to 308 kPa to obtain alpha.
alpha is 0.5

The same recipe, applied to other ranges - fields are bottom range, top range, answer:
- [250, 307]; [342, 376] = 0.49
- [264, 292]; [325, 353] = 0.55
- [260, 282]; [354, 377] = 0.52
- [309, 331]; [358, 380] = 0.50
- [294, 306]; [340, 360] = 0.46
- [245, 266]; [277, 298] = 1.09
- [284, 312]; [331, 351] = 0.45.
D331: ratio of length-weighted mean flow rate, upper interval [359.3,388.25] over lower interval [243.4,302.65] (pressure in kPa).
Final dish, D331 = 0.5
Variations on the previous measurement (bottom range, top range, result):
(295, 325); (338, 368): 0.48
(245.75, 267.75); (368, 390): 0.49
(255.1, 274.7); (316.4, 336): 0.86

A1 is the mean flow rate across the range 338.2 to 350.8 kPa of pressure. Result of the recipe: 3.61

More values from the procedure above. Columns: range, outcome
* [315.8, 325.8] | 8.59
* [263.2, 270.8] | 8.74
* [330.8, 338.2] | 5.22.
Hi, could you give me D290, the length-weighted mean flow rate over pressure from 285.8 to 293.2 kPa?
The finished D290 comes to 8.9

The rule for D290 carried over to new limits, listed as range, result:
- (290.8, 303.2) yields 9.31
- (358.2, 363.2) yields 5.38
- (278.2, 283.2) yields 8.99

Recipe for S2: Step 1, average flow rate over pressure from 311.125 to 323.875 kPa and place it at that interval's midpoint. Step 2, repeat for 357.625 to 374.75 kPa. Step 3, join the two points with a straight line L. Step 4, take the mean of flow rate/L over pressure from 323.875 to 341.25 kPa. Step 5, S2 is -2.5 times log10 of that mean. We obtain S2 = 0.284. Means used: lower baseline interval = 9.04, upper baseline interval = 4.51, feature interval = 5.96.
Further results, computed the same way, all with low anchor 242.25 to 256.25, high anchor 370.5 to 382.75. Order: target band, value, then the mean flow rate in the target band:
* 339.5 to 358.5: 0.10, 4.23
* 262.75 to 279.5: -0.21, 8.94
